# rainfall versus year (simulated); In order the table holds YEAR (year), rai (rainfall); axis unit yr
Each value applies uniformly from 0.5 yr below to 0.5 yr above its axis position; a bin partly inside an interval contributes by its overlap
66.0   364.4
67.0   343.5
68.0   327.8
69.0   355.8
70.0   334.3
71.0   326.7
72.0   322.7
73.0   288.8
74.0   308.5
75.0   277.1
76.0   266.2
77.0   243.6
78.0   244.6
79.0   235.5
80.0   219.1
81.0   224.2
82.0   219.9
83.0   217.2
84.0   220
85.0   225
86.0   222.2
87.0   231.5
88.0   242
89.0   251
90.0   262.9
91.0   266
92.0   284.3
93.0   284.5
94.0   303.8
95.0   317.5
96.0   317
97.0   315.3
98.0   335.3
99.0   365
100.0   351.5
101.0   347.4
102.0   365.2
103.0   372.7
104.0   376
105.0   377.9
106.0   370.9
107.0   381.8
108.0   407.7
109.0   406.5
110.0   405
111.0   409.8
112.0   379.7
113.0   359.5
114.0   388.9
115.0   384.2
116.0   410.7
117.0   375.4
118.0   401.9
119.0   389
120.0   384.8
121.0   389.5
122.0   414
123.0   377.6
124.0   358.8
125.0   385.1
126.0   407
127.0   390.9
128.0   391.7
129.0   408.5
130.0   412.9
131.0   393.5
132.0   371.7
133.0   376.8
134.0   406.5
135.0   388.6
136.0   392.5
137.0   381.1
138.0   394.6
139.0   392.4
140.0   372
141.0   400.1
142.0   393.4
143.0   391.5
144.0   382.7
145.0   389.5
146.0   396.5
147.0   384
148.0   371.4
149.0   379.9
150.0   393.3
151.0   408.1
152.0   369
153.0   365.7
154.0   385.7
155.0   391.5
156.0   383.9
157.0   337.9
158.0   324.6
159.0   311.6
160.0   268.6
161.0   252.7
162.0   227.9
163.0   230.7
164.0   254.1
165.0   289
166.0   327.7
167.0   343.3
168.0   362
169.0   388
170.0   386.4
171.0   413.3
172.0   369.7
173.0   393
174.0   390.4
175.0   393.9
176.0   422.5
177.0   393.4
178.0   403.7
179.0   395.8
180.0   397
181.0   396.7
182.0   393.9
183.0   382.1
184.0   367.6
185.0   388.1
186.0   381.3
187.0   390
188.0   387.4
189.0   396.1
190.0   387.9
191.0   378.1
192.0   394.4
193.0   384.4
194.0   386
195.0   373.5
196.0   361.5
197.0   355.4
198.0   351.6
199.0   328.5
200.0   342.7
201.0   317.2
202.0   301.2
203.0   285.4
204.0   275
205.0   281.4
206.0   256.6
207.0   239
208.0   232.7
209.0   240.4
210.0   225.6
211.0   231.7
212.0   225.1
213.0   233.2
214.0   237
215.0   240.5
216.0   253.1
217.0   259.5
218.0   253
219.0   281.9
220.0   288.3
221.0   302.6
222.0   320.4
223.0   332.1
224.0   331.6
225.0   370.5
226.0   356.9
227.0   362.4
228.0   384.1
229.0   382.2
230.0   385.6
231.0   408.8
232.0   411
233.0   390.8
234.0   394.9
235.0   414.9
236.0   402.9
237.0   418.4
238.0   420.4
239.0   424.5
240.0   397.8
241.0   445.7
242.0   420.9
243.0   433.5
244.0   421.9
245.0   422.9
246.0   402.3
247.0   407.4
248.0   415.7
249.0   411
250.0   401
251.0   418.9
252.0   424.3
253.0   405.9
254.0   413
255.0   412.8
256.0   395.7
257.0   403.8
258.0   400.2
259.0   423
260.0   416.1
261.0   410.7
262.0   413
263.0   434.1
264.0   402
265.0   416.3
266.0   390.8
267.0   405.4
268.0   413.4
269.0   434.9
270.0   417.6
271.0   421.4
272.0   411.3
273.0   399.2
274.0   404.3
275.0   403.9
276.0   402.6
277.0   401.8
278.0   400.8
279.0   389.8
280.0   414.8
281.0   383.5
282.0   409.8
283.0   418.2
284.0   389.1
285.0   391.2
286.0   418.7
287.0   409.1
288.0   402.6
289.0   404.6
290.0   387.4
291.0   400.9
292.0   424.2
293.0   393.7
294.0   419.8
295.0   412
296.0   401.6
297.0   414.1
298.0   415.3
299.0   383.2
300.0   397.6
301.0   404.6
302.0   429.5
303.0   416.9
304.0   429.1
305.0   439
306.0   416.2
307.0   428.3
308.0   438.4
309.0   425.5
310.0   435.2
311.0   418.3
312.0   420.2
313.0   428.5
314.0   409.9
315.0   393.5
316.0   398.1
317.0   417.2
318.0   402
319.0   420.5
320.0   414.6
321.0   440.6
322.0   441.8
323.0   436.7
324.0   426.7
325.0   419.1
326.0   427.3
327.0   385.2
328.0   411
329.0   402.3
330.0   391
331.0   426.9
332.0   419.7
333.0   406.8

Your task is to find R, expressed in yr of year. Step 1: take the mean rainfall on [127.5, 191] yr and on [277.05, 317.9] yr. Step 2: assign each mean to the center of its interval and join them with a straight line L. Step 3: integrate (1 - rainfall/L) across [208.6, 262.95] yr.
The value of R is 3.9 yr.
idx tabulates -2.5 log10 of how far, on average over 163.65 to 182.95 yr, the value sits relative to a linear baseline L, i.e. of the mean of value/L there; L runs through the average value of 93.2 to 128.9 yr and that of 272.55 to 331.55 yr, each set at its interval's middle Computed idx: 0.03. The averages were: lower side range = 374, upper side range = 412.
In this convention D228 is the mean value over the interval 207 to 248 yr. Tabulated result 344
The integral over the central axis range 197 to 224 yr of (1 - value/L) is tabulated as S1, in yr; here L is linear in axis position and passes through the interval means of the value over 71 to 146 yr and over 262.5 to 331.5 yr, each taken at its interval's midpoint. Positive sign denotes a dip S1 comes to 7.3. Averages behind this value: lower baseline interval 342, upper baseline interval 412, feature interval 277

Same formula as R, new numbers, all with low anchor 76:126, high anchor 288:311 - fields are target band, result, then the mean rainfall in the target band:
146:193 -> -1.0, 365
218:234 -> 1.3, 352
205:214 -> 3.3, 238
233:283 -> -1.9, 411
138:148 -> -1.2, 389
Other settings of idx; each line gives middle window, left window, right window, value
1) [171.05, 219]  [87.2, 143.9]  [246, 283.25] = 0.166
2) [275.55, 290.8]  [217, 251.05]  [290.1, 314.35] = 0.013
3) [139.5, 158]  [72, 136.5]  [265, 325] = -0.083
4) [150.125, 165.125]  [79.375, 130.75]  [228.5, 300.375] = 0.124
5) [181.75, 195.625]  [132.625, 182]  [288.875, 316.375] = -0.022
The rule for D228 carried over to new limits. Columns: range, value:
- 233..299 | 410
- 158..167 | 277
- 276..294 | 403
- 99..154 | 386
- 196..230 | 296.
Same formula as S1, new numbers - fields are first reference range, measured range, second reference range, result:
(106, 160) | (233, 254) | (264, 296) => -0.7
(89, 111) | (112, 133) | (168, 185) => -1.9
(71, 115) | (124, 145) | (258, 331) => -3.9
